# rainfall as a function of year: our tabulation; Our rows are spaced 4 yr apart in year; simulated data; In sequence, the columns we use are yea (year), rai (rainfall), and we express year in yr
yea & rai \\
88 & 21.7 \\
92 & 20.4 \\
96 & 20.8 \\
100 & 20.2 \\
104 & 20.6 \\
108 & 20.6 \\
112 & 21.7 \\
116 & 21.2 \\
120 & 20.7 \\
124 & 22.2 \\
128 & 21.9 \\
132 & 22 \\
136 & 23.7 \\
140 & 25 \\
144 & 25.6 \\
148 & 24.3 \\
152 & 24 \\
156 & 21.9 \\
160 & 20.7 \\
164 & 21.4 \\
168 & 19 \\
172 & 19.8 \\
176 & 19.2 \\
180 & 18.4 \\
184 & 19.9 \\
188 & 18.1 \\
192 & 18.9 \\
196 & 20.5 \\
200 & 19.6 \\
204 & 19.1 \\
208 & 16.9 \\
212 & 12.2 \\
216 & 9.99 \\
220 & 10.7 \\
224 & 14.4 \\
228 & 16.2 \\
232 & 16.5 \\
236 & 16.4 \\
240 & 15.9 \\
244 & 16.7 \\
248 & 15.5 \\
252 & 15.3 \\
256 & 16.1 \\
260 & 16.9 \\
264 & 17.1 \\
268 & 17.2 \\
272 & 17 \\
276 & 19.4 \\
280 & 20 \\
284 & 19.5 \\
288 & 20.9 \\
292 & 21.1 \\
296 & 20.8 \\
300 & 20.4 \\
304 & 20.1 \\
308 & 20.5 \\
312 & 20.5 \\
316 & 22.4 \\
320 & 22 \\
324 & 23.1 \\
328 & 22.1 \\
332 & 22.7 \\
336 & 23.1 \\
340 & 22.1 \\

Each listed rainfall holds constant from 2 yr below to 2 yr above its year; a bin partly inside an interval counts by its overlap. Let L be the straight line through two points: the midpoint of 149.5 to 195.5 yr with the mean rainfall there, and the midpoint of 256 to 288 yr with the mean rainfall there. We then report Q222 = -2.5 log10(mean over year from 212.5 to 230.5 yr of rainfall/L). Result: 0.433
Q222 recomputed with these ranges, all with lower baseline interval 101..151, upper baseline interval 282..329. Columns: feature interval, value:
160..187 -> 0.13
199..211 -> 0.22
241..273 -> 0.29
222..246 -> 0.33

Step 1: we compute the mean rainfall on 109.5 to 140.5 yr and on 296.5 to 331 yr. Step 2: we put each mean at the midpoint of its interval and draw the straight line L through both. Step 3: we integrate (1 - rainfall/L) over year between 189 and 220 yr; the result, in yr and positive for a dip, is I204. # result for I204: 7.72 yr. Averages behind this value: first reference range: 22.1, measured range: 16.4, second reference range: 21.4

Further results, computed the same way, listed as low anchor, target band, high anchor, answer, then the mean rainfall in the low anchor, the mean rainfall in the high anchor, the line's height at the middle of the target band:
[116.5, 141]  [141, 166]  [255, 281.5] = -1.7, 22.4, 17.7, 21.6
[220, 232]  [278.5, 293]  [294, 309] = -0.8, 14.7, 20.4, 19.3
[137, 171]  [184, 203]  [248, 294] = 1.6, 22.7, 18.1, 21.1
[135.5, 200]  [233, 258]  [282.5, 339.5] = 6.2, 21.2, 21.4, 21.3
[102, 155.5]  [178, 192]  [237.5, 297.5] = 1.3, 22.6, 17.9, 20.7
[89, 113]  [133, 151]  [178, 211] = -4.2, 20.7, 18.7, 19.8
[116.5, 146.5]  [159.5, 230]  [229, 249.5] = 6.2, 22.9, 16.2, 19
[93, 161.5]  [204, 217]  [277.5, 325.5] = 4.4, 22.2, 20.9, 21.6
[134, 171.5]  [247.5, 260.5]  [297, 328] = 3.5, 22.7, 21.3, 21.8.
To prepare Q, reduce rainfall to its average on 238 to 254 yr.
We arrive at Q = 15.9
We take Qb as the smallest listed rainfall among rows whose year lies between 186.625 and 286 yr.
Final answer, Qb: 9.99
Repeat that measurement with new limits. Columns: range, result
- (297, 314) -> 20.1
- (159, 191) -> 18.1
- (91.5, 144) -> 20.2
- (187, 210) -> 16.9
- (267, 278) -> 17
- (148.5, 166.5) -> 20.7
